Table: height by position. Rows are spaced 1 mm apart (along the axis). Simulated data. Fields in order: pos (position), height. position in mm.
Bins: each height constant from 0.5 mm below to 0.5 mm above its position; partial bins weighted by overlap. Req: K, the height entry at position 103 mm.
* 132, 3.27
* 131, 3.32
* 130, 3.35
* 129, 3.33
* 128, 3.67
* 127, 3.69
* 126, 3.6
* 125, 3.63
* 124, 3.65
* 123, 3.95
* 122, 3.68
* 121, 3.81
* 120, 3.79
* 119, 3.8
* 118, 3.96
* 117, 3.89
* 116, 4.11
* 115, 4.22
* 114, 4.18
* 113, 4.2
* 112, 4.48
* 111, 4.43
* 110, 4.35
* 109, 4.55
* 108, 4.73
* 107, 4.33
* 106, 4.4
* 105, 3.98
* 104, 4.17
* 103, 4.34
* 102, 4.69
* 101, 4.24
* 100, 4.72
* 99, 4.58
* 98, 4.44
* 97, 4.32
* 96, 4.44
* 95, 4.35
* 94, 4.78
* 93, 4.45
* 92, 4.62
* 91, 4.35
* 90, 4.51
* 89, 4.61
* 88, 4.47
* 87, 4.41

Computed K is 4.34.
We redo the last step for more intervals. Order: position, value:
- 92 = 4.62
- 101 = 4.24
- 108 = 4.73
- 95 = 4.35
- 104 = 4.17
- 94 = 4.78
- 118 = 3.96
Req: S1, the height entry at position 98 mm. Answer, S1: 4.44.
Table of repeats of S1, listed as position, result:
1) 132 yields 3.27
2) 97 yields 4.32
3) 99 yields 4.58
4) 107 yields 4.33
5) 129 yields 3.33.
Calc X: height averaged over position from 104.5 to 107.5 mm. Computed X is 4.24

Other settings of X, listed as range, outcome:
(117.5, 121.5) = 3.84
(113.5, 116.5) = 4.17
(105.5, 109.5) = 4.5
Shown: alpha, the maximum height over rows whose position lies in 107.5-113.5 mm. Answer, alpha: 4.73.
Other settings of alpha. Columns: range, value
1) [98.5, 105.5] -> 4.72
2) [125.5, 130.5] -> 3.69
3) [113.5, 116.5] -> 4.22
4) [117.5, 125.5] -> 3.96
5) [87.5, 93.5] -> 4.62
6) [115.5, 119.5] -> 4.11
